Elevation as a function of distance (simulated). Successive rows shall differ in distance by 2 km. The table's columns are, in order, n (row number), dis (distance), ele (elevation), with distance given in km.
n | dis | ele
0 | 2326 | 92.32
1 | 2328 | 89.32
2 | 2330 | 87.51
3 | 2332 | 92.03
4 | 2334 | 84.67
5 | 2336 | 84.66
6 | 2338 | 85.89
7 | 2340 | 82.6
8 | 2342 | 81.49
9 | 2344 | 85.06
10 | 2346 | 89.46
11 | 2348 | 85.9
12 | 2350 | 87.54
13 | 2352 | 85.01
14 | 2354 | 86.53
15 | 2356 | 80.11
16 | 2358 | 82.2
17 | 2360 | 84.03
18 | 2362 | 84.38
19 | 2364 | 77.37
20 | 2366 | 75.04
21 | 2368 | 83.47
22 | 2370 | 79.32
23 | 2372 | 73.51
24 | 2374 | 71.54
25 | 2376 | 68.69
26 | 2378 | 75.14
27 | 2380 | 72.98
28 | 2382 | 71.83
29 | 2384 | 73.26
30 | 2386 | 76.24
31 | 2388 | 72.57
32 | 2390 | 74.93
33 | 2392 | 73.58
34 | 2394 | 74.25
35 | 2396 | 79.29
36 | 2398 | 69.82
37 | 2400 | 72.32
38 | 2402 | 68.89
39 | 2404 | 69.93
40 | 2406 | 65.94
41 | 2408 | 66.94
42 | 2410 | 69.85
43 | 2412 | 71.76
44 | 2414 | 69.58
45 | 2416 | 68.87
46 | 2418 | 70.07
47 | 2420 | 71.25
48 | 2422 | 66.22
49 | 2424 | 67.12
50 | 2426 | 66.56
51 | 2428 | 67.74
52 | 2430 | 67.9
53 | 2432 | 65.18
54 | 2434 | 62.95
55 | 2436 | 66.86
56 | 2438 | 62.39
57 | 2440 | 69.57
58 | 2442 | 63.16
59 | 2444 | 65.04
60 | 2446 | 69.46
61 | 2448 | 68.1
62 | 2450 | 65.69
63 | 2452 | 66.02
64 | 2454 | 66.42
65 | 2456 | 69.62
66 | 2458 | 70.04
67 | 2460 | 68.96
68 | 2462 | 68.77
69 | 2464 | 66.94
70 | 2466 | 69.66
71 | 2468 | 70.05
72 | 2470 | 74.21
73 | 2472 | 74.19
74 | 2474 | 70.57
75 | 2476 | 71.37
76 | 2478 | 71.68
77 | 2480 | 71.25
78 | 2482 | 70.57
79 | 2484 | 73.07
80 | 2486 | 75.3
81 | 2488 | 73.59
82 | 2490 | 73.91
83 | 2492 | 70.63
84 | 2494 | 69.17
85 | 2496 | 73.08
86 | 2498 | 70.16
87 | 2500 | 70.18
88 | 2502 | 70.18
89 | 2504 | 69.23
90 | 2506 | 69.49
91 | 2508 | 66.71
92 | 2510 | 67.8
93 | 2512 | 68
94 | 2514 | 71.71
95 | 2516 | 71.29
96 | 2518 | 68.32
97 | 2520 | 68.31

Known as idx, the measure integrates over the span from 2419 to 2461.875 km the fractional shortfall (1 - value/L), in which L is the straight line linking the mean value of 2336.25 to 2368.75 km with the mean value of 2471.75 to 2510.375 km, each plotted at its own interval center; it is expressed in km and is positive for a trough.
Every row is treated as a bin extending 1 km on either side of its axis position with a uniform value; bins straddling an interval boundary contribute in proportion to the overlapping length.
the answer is 4.9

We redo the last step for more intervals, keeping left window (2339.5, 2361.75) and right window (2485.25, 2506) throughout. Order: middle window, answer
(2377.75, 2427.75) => 5.5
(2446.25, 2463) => 1.6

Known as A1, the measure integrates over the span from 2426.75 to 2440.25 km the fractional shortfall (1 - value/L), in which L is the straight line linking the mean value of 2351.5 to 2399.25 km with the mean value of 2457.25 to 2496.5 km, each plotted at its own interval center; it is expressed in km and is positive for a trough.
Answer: 1.4 km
